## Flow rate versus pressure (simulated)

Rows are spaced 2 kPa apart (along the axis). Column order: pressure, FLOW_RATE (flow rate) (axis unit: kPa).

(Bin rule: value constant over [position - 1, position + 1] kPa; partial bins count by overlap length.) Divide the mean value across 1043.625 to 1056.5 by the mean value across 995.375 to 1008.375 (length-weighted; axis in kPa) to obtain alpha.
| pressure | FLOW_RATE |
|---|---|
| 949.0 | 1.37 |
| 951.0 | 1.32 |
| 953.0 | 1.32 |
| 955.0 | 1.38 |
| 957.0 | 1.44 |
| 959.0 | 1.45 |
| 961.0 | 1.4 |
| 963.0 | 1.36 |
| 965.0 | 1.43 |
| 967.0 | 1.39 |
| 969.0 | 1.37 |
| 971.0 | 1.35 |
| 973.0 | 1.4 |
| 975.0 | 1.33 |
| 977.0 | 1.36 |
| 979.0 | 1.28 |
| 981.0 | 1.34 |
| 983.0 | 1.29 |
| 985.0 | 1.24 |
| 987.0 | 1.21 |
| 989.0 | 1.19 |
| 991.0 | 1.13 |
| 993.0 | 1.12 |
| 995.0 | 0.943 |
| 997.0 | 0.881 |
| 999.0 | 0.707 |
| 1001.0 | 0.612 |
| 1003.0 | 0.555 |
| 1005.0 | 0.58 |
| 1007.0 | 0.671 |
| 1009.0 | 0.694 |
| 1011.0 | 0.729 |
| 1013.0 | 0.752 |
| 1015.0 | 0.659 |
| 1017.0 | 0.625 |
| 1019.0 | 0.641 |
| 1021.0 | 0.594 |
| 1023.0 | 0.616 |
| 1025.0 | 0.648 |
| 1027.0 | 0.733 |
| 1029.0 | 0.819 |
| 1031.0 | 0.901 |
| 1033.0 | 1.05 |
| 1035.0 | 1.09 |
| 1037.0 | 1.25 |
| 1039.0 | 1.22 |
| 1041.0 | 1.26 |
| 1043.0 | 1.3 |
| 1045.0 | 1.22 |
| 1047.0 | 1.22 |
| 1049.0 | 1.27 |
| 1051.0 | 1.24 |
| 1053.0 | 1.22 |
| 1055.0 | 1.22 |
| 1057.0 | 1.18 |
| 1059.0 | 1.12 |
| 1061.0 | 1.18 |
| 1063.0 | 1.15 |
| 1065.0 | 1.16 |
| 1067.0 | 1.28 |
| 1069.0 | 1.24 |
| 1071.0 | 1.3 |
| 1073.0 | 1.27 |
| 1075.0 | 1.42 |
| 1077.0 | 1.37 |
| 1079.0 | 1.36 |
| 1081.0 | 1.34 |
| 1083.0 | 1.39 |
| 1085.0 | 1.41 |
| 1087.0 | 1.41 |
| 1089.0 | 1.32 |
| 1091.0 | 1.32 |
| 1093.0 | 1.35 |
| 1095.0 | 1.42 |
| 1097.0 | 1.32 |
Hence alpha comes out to 1.8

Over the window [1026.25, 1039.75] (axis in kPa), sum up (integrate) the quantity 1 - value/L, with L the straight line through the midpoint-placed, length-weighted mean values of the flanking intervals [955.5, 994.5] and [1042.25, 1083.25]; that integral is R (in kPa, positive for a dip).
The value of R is 2.82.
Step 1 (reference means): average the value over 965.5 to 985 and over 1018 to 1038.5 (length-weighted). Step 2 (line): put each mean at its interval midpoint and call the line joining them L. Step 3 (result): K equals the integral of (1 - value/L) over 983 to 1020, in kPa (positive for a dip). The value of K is 8.9 kPa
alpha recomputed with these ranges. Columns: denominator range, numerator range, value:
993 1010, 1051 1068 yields 1.63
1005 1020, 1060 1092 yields 1.94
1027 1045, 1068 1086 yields 1.23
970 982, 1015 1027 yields 0.47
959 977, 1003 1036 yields 0.53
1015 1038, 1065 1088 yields 1.65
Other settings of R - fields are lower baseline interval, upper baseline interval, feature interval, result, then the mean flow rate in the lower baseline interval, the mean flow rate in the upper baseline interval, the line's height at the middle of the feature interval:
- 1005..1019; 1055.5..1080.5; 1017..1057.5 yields -3.08 kPa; 0.677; 1.25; 0.937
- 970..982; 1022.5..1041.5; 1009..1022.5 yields 5.11 kPa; 1.34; 0.96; 1.07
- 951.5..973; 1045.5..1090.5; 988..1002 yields 4.28 kPa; 1.39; 1.28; 1.35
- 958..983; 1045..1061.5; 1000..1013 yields 6.50 kPa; 1.37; 1.21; 1.3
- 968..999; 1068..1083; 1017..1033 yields 6.86 kPa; 1.21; 1.33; 1.27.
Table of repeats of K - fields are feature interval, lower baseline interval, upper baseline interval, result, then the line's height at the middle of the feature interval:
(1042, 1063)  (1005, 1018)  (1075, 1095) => -3.05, 1.06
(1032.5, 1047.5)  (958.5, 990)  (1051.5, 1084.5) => 0.93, 1.29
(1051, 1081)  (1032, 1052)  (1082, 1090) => 1.27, 1.3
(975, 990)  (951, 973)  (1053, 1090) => 0.99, 1.37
